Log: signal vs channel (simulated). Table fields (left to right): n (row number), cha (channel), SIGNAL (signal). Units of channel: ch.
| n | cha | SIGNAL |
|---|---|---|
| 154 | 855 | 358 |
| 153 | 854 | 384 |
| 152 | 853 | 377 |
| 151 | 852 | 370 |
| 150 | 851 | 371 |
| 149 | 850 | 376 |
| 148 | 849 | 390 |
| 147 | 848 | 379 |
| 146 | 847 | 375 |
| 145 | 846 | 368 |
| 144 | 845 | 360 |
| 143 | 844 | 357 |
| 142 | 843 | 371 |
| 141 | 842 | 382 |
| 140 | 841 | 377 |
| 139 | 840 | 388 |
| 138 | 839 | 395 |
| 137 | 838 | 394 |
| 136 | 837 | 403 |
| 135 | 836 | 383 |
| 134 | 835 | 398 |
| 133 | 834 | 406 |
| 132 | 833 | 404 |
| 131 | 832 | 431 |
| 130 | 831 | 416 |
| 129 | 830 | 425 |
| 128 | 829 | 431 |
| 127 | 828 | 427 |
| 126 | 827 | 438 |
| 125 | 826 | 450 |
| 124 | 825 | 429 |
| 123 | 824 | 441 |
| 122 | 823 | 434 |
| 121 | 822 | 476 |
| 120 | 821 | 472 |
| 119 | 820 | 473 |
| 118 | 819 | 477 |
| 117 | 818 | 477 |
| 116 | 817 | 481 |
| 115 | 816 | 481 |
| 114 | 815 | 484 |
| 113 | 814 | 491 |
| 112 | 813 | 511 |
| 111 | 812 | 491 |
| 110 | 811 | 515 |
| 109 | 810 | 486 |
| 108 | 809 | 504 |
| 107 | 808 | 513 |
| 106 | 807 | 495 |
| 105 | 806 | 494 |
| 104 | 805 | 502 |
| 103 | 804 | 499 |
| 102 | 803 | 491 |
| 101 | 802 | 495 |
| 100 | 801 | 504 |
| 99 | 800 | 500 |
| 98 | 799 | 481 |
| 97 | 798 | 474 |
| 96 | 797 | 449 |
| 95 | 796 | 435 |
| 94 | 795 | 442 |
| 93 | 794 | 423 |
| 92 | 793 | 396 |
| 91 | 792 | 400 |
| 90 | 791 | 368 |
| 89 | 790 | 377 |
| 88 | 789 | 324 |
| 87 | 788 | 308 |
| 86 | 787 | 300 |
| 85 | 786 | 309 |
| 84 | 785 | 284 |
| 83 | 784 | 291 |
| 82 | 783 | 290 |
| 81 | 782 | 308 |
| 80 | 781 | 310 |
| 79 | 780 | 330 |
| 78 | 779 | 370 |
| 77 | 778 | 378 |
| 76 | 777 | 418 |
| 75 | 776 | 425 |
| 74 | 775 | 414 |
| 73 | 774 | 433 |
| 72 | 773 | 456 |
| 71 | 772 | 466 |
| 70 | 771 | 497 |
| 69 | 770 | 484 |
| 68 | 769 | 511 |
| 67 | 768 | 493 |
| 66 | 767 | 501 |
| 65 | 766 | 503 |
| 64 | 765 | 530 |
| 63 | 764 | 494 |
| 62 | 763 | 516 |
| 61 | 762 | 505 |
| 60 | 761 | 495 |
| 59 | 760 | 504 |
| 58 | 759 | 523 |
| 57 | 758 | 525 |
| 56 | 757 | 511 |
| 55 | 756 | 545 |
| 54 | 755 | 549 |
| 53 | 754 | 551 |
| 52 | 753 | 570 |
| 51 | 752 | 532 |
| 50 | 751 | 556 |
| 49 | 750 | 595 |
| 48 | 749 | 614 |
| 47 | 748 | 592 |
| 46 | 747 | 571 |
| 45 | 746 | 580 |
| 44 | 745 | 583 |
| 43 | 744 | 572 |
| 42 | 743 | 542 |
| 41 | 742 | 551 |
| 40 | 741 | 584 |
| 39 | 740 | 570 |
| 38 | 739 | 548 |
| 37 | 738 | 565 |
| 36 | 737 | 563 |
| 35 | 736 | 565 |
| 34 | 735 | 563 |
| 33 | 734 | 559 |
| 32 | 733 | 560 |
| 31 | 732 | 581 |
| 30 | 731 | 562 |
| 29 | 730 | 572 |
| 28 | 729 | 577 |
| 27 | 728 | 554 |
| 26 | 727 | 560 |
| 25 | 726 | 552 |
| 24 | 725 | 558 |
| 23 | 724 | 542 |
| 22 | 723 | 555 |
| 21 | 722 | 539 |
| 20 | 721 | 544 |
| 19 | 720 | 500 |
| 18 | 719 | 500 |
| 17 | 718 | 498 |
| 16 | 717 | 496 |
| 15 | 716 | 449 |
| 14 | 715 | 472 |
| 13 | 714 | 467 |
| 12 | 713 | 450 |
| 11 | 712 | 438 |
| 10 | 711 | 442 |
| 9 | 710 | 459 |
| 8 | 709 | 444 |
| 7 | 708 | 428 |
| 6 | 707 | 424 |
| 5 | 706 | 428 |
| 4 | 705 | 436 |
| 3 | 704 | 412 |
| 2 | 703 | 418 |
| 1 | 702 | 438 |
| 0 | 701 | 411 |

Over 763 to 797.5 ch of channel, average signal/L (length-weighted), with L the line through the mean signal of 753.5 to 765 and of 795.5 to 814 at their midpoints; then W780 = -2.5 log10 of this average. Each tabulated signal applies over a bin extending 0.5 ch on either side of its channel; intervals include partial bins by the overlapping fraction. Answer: 0.24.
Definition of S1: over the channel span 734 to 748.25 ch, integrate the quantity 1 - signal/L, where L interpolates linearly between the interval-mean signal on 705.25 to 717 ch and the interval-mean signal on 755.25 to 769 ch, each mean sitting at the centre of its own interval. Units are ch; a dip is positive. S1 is -2.4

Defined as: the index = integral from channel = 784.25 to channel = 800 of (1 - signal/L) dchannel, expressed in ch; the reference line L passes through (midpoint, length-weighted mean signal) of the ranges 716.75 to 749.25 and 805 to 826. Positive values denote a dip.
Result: 3.61 ch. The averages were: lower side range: 557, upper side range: 481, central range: 387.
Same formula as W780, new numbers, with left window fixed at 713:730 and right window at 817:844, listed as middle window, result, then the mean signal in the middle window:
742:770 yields -0.101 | 539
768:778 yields 0.050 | 454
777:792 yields 0.370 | 330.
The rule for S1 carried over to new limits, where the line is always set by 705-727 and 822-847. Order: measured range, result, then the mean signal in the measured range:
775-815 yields 0.93 ch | 421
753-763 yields -1.48 ch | 525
